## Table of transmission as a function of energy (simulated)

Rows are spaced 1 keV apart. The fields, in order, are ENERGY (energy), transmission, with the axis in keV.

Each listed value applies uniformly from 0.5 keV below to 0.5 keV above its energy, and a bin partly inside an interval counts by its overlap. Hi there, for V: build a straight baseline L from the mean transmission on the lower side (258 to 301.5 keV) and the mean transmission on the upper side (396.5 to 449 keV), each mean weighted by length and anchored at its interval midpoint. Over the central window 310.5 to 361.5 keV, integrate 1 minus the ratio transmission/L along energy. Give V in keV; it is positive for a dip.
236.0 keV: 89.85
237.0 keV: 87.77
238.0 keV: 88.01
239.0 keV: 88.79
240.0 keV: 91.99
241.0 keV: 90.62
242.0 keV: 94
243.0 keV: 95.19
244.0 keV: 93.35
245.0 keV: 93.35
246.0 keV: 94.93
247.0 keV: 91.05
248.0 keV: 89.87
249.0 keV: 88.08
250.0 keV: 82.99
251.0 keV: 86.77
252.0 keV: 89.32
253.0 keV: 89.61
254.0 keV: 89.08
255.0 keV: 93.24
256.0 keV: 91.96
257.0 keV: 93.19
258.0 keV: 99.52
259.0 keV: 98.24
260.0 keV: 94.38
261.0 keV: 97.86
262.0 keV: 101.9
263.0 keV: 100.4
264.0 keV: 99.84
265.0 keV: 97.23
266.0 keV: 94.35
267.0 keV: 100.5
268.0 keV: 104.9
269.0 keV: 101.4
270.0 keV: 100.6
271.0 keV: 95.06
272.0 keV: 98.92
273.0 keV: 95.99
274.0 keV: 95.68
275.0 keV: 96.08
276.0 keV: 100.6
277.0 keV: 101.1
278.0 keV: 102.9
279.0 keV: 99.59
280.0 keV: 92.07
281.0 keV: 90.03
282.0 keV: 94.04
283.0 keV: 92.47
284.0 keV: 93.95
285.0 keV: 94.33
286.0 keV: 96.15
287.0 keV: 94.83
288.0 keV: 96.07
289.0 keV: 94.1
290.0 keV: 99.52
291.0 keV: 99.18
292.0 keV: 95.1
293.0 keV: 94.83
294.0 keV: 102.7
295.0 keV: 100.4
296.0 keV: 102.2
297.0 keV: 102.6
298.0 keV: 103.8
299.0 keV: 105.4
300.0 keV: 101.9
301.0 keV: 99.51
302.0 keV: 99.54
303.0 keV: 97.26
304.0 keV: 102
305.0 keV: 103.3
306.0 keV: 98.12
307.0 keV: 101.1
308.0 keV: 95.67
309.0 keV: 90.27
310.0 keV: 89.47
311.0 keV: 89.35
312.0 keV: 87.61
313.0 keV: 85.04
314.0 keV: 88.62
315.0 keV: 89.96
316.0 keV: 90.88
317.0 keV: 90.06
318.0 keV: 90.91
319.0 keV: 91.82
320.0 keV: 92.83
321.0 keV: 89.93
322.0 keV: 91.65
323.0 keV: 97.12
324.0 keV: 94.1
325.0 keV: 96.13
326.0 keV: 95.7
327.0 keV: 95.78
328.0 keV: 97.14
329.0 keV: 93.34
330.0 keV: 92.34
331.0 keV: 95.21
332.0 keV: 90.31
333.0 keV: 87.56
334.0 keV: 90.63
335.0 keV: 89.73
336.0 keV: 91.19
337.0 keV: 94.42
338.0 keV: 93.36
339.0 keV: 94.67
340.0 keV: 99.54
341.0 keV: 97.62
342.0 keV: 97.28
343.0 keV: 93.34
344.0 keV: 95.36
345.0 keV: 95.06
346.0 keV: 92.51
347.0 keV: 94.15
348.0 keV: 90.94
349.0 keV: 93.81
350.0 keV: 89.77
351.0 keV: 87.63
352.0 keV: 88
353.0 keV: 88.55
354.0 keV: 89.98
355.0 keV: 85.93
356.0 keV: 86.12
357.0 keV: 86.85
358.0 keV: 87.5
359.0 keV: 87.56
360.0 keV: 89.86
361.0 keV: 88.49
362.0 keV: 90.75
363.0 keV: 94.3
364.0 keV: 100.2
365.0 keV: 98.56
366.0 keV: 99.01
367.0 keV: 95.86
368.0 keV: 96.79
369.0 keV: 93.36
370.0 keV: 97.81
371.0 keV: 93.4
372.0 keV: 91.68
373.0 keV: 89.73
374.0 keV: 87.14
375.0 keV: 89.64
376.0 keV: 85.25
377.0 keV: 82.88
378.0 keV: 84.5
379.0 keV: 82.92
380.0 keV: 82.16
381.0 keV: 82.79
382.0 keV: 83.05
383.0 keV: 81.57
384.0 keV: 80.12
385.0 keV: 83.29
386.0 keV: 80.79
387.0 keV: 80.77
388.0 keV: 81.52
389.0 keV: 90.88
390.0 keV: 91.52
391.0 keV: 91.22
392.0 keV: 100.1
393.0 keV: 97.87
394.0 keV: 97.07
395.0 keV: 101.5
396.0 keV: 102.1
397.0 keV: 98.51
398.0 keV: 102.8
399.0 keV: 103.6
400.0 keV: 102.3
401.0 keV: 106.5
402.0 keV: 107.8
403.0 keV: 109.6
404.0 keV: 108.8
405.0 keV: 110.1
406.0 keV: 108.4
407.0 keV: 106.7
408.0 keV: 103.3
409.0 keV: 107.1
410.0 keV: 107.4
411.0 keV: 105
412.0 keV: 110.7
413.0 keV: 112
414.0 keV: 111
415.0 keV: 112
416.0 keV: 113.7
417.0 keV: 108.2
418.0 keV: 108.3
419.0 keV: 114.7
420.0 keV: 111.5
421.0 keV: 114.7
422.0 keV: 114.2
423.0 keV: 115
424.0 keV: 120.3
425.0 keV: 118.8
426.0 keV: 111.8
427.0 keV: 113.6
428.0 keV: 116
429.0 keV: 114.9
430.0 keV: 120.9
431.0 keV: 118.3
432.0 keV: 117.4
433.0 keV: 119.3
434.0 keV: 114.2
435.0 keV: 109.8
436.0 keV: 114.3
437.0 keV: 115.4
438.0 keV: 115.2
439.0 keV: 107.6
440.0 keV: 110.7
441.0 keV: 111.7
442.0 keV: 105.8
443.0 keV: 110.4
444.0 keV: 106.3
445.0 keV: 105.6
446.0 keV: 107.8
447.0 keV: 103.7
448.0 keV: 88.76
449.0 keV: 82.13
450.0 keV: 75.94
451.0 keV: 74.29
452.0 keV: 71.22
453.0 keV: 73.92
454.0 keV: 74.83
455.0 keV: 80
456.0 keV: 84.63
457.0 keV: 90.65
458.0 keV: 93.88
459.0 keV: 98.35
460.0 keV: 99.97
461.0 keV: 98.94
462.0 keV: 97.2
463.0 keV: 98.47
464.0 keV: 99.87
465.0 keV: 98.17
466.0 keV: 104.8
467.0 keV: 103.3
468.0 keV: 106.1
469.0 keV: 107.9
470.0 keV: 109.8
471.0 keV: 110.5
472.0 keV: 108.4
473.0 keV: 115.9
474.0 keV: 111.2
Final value 5.5 keV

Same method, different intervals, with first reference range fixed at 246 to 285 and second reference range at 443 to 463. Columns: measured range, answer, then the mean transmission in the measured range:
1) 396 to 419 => -3.94 keV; 107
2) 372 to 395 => 1.31 keV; 87.1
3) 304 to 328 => 0.25 keV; 93.1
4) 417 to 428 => -2.73 keV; 114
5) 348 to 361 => 0.64 keV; 88.6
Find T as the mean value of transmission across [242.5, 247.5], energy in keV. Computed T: 93.6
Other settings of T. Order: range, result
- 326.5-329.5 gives 95.4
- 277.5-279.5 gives 101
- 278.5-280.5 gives 95.8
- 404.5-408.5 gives 107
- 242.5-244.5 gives 94.3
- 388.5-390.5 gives 91.2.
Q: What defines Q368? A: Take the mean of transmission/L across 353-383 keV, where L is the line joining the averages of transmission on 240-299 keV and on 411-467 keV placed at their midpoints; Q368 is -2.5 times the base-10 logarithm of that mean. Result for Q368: 0.13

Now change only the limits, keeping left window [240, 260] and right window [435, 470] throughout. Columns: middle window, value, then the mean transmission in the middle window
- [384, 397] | 0.055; 91.4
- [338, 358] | 0.034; 91.9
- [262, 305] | -0.063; 98.4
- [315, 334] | 0.015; 92.8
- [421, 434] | -0.197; 117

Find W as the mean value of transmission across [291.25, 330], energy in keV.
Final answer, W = 95.6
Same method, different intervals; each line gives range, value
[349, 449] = 100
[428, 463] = 101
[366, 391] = 87.4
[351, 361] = 87.8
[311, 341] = 92.4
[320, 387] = 90.9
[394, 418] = 107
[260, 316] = 97.1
